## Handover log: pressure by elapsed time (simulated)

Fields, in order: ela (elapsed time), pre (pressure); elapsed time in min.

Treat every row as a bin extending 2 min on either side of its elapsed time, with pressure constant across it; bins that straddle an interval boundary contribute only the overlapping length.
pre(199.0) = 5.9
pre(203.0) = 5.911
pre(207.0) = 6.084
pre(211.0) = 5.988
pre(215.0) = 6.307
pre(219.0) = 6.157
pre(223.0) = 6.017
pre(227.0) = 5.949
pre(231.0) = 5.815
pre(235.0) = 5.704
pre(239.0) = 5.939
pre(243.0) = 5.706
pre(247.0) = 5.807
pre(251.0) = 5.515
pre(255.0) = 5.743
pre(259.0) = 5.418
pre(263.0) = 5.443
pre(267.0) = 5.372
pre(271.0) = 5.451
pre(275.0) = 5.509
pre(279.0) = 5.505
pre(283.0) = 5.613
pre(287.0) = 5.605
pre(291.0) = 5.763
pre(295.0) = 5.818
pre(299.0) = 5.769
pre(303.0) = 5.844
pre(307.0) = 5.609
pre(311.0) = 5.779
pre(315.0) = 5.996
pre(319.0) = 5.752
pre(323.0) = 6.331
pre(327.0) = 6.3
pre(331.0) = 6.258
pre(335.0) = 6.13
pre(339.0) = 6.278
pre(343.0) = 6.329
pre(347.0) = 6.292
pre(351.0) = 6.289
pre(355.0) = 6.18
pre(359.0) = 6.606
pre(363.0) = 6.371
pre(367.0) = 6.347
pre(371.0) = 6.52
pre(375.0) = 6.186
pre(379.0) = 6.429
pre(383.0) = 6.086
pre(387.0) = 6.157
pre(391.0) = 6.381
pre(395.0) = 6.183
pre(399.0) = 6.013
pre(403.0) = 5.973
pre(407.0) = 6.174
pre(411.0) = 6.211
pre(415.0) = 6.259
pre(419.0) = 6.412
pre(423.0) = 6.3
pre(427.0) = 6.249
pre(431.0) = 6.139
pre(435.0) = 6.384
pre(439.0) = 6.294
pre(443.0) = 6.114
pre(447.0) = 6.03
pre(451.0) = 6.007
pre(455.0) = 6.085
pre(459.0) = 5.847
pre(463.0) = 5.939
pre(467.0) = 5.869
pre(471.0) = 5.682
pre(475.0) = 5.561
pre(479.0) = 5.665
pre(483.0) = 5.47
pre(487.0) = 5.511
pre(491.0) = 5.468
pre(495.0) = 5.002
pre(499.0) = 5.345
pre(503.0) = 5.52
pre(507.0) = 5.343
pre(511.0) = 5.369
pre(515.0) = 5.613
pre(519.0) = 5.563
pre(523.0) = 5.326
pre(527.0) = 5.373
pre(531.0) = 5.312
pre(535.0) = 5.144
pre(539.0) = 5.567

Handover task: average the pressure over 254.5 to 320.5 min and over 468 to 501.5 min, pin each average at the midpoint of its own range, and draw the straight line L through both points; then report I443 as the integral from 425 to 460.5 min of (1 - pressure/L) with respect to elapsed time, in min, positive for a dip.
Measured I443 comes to -4.0 min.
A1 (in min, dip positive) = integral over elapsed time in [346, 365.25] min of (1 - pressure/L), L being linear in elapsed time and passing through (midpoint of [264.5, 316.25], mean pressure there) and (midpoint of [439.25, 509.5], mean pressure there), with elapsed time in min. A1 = -2.3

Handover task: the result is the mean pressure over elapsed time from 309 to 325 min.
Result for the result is 5.96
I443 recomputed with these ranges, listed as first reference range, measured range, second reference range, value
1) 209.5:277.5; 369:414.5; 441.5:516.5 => -4.2 min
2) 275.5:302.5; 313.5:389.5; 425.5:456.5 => -4.9 min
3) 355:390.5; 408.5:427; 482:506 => -1.0 min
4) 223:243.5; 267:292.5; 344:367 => 2.0 min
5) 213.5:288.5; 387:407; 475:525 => -2.1 min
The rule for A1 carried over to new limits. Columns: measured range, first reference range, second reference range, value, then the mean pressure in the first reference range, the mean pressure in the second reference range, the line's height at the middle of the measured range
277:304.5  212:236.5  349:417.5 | 1.8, 6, 6.26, 6.11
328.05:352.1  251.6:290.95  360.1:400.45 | -1.0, 5.53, 6.28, 6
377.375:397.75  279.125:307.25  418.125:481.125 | -1.2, 5.71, 6.03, 5.9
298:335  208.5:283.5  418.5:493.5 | -1.1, 5.74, 5.93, 5.8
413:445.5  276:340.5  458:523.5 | -3.5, 5.89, 5.53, 5.65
